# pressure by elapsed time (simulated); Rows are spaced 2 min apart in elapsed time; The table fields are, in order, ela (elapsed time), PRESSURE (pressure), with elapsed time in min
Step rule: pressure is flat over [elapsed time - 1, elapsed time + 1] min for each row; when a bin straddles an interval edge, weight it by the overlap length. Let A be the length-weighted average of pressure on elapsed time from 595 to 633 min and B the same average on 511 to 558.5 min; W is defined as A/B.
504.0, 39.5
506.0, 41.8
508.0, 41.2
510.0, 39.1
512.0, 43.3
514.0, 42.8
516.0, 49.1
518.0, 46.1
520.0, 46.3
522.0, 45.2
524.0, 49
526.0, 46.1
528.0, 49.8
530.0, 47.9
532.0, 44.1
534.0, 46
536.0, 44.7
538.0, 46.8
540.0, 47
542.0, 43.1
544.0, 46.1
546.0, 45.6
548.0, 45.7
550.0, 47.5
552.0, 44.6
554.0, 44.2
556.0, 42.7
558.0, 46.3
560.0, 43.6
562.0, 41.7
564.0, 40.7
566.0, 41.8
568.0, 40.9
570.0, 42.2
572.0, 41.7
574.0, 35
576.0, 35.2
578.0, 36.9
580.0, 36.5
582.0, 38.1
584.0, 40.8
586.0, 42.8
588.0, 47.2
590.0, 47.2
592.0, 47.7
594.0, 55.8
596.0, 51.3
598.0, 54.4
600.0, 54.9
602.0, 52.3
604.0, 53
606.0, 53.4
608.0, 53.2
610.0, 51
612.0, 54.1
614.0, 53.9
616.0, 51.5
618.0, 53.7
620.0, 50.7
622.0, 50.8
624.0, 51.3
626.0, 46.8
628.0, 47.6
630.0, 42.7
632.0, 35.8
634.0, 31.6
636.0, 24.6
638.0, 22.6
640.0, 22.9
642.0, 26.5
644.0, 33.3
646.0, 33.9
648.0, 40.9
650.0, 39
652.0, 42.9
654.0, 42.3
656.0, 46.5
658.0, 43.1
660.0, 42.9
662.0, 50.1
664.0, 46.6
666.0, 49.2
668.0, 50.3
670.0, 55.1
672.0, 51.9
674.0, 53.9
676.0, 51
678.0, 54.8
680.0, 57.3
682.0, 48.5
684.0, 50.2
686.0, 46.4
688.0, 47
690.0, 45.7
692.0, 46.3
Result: 1.11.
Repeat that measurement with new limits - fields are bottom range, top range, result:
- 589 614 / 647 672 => 0.88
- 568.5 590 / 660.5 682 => 1.29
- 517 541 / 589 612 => 1.12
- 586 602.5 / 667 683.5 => 1.04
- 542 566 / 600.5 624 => 1.19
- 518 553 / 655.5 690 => 1.07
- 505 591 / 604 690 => 1.04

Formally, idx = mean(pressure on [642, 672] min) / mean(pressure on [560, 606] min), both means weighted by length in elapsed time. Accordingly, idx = 1.0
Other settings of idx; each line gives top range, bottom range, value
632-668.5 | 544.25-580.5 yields 0.91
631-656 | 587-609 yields 0.65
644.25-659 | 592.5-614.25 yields 0.77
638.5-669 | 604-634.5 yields 0.83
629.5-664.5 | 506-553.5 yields 0.81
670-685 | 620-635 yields 1.19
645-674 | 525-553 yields 0.99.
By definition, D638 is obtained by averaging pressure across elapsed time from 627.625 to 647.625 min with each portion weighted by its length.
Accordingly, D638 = 31.9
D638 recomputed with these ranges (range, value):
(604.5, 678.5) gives 44.6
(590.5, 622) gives 52.6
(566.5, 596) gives 42.3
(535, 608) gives 45.1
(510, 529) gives 46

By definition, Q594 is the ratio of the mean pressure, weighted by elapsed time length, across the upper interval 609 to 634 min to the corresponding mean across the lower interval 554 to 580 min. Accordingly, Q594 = 1.2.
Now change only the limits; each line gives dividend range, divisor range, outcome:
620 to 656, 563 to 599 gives 0.88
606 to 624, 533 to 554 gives 1.15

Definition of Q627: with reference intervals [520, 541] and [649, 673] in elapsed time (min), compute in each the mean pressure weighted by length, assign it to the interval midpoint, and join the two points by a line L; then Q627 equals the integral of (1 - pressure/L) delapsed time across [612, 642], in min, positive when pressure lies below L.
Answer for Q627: 3.1 min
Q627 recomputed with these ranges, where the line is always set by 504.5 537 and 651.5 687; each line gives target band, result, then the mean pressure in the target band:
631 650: 6.9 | 30.7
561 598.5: 3.1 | 42.9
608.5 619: -1.2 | 52.9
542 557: 0.3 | 45.1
